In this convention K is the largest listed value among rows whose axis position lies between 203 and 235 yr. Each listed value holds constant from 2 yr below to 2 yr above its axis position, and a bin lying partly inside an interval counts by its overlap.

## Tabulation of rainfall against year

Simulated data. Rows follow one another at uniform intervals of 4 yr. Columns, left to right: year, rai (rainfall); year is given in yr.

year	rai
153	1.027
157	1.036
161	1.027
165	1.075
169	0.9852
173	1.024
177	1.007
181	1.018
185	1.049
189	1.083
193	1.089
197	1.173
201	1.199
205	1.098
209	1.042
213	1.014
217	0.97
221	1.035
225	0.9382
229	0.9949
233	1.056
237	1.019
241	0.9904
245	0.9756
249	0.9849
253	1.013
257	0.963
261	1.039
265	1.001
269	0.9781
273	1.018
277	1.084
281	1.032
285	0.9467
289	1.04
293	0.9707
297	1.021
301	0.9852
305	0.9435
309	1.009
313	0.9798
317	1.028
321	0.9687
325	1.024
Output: 1.098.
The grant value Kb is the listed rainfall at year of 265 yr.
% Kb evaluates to 1.001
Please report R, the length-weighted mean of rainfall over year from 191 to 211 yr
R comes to 1.12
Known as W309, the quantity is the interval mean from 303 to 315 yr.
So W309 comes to 0.977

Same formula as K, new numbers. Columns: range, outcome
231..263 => 1.056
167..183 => 1.024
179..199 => 1.173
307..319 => 1.028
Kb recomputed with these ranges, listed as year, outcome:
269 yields 0.9781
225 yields 0.9382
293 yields 0.9707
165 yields 1.075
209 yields 1.042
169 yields 0.9852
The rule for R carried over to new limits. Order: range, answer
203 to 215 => 1.05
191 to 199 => 1.13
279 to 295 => 0.997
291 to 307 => 0.98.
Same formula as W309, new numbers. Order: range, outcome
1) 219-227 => 0.987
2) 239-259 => 0.985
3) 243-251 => 0.98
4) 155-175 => 1.03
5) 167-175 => 1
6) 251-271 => 0.999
